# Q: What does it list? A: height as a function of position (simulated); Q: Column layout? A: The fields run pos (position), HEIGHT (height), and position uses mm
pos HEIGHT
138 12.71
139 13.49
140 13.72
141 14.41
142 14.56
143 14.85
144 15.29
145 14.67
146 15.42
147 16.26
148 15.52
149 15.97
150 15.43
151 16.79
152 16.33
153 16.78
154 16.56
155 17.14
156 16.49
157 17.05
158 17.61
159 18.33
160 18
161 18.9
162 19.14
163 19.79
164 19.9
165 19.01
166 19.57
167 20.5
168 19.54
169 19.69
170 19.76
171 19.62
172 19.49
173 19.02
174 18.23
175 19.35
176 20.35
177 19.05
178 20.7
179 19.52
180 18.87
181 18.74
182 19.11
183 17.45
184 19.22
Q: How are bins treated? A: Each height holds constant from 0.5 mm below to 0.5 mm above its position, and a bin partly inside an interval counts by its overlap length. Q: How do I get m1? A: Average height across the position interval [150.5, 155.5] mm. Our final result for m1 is 16.7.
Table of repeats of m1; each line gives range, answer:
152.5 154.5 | 16.7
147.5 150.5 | 15.6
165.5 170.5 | 19.8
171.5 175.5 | 19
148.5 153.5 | 16.3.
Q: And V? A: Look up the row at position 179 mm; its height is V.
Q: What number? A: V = 19.52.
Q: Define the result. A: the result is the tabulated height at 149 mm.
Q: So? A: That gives 15.97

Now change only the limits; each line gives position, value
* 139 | 13.49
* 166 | 19.57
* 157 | 17.05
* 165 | 19.01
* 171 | 19.62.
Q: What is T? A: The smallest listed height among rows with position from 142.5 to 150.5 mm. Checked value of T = 14.67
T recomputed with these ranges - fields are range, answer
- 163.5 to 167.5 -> 19.01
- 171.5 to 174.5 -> 18.23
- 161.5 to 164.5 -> 19.14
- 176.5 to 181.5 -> 18.74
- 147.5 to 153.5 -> 15.43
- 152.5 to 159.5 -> 16.49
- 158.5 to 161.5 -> 18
